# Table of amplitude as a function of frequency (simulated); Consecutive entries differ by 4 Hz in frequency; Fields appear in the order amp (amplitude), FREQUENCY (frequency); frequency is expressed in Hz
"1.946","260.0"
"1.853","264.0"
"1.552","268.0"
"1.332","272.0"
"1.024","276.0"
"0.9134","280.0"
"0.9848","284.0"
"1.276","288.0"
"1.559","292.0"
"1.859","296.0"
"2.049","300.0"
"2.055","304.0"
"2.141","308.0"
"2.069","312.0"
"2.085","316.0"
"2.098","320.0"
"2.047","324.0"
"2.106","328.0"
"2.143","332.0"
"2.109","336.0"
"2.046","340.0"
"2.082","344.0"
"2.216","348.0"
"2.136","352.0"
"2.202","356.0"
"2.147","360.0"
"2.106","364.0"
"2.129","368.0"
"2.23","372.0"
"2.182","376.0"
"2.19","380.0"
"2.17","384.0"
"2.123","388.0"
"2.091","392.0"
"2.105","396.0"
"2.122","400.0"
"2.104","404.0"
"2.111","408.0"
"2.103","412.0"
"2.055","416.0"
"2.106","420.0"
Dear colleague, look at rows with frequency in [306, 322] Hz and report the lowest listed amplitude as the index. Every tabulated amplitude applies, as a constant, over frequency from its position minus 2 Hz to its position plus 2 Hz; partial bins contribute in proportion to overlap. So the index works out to 2.069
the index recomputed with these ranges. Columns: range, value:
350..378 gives 2.106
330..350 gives 2.046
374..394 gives 2.091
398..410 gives 2.104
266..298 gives 0.9134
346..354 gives 2.136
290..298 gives 1.559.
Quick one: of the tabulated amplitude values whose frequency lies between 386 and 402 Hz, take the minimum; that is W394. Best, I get 2.091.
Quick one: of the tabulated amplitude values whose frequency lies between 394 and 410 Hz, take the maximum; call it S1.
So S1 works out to 2.122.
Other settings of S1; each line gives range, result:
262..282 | 1.853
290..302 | 2.049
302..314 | 2.141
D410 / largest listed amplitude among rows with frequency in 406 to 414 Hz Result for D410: 2.111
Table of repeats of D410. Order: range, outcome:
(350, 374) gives 2.23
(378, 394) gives 2.19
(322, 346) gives 2.143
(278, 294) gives 1.559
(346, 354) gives 2.216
